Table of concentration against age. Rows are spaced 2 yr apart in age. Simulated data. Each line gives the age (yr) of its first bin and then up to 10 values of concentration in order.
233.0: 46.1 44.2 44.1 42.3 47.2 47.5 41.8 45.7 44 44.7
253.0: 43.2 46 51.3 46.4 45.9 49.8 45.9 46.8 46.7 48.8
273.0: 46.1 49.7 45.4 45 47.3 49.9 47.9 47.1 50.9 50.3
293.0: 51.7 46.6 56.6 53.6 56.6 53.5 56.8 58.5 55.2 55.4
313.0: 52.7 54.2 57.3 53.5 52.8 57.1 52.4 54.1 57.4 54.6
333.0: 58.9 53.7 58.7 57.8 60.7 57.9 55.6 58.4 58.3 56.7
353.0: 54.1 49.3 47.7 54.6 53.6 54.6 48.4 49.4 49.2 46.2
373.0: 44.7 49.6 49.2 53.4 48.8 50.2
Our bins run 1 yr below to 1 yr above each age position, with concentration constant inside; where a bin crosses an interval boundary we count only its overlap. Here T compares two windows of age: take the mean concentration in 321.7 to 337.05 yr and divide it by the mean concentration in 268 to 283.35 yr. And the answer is 1.2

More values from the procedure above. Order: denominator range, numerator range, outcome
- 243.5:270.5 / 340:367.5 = 1.18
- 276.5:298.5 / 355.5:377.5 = 1.01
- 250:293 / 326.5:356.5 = 1.19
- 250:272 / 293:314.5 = 1.16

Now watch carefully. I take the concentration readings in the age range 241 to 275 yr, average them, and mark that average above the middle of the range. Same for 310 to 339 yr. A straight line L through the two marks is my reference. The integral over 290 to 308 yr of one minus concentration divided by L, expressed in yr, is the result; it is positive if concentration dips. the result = -0.65 yr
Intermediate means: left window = 46.4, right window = 55.3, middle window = 53.8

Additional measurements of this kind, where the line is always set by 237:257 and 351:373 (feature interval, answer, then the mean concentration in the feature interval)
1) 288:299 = -1.0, 51.4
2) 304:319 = -2.3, 55.6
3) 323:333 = -1.3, 55.3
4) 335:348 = -2.1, 57.8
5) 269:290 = -0.5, 47.8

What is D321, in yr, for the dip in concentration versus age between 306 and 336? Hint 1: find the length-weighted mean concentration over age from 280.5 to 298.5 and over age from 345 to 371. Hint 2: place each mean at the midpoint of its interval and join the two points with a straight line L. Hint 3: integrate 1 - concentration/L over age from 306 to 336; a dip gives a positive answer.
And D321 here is -2.3 yr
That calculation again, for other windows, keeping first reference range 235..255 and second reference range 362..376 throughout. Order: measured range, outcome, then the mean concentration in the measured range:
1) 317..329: -1.8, 54.5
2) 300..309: -1.9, 56.2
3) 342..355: -2.2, 56.3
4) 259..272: -0.6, 47.2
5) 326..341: -2.9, 56.7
